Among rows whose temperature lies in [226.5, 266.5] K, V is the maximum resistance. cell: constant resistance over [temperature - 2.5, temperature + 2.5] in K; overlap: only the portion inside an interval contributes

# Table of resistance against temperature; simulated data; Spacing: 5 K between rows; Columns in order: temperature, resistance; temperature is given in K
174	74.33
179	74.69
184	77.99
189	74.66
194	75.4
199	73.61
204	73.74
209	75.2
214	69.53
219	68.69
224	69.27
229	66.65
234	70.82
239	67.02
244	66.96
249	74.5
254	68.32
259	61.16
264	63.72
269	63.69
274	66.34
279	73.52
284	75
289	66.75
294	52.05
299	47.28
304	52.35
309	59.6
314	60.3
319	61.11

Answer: 74.5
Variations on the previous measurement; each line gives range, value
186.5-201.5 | 75.4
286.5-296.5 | 66.75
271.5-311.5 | 75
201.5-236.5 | 75.2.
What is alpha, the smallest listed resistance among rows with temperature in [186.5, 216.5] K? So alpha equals 69.53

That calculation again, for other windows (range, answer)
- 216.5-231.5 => 66.65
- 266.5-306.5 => 47.28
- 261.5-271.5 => 63.69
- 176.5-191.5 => 74.66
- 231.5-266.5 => 61.16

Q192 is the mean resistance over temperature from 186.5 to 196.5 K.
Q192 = 75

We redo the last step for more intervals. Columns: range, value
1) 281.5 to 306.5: 58.7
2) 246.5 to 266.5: 66.9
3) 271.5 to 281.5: 69.9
